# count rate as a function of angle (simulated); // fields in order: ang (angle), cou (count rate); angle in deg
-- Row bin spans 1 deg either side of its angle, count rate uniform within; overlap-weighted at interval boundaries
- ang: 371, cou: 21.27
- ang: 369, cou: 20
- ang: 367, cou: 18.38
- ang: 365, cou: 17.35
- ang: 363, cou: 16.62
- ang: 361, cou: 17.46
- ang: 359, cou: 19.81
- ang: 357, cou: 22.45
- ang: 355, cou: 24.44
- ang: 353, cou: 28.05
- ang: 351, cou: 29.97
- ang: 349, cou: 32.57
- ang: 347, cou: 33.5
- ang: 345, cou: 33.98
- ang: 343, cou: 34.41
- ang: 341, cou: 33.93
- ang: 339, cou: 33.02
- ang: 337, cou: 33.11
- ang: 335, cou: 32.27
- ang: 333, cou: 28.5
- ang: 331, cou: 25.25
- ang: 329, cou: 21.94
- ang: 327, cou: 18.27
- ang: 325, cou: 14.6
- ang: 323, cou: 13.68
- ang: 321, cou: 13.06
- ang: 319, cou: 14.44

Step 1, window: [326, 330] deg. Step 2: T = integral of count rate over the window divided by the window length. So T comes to 20.1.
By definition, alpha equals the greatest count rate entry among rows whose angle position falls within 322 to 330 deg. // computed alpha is 21.94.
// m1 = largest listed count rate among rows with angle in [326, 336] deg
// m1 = 32.27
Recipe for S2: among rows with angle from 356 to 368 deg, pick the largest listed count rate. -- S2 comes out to 22.45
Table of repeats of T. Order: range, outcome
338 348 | 33.8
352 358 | 25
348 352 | 31.3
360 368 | 17.5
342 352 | 32.9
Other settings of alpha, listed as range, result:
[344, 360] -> 33.98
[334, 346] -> 34.41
